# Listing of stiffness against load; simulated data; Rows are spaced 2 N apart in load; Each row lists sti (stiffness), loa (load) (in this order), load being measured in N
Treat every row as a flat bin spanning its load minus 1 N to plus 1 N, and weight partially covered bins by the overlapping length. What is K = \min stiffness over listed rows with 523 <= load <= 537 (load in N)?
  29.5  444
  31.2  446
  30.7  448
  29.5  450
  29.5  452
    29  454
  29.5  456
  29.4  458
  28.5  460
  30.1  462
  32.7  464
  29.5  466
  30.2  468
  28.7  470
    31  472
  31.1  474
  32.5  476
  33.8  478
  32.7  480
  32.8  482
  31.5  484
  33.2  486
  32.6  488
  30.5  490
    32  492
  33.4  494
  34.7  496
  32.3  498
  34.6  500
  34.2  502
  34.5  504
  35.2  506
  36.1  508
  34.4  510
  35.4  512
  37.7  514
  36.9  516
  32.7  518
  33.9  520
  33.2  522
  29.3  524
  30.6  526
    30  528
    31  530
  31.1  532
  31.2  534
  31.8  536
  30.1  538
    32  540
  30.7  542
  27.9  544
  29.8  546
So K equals 29.3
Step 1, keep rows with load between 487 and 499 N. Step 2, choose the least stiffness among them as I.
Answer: 30.5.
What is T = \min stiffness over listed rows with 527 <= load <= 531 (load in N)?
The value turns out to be 30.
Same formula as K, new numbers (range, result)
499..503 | 34.2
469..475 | 28.7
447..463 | 28.5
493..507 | 32.3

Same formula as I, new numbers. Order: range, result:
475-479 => 32.5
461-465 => 30.1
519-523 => 33.2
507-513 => 34.4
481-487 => 31.5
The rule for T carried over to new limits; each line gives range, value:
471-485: 31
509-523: 32.7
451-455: 29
